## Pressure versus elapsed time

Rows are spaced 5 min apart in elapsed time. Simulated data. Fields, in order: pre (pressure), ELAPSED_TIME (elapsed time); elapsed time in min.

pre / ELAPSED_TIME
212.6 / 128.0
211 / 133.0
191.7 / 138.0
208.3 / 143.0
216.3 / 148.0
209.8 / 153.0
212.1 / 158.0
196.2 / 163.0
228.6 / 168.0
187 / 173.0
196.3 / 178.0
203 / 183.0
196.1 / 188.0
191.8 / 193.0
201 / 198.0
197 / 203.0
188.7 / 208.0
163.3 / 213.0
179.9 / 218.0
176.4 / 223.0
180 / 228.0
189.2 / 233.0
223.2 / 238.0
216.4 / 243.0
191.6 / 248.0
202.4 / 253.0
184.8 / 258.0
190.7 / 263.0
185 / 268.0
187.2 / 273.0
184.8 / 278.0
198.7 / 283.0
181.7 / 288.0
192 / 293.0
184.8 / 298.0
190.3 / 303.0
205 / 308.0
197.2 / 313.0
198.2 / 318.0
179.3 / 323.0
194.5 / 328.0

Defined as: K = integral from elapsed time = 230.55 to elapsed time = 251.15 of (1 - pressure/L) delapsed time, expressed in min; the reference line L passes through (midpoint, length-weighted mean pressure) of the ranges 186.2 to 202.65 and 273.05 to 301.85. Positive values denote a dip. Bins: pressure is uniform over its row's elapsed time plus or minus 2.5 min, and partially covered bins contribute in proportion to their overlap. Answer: -1.4 min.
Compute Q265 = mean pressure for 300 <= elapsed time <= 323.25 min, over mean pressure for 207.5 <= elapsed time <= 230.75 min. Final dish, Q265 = 1.10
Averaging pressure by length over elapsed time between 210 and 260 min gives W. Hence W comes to 191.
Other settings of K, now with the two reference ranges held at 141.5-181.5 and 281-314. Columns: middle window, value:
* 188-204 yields 0.5 min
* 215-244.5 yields 1.0 min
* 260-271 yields 0.5 min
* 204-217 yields 1.5 min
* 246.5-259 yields 0.2 min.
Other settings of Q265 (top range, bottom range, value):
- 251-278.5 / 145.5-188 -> 0.92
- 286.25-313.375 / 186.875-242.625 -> 1.01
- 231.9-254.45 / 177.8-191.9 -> 1.04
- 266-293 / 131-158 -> 0.90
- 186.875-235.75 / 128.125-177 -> 0.90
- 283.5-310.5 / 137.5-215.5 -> 0.96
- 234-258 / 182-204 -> 1.04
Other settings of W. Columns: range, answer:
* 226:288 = 194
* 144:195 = 204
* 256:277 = 187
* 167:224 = 192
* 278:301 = 189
